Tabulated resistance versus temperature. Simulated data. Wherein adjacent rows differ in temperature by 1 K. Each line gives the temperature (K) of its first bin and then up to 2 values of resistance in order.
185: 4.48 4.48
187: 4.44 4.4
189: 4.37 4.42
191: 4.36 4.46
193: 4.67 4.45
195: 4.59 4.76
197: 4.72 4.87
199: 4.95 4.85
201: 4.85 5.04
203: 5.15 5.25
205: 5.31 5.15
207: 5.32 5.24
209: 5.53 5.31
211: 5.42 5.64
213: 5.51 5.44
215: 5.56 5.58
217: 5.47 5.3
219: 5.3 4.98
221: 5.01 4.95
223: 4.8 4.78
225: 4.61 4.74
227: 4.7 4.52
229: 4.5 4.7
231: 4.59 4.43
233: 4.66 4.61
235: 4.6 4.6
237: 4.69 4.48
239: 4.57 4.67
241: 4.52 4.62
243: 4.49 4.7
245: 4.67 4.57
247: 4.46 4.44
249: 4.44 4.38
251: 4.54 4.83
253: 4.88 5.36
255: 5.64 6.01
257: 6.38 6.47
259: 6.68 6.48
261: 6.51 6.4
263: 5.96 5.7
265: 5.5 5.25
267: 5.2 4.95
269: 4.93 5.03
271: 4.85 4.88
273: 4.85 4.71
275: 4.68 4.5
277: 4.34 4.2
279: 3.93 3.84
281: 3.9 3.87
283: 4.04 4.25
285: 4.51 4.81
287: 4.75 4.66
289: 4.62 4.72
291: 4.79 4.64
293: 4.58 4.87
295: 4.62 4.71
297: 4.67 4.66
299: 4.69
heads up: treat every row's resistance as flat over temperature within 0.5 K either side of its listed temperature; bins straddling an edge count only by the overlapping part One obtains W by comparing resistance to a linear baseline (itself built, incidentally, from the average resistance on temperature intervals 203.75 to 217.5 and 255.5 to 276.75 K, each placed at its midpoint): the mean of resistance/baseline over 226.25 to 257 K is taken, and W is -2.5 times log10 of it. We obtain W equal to 0.16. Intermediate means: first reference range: 5.41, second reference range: 5.51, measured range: 4.72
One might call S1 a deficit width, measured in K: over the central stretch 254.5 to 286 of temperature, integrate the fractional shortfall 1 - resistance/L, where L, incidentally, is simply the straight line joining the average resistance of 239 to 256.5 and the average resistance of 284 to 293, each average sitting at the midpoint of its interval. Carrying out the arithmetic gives -2.6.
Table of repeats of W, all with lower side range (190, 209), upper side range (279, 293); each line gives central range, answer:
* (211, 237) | -0.04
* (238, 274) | -0.14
